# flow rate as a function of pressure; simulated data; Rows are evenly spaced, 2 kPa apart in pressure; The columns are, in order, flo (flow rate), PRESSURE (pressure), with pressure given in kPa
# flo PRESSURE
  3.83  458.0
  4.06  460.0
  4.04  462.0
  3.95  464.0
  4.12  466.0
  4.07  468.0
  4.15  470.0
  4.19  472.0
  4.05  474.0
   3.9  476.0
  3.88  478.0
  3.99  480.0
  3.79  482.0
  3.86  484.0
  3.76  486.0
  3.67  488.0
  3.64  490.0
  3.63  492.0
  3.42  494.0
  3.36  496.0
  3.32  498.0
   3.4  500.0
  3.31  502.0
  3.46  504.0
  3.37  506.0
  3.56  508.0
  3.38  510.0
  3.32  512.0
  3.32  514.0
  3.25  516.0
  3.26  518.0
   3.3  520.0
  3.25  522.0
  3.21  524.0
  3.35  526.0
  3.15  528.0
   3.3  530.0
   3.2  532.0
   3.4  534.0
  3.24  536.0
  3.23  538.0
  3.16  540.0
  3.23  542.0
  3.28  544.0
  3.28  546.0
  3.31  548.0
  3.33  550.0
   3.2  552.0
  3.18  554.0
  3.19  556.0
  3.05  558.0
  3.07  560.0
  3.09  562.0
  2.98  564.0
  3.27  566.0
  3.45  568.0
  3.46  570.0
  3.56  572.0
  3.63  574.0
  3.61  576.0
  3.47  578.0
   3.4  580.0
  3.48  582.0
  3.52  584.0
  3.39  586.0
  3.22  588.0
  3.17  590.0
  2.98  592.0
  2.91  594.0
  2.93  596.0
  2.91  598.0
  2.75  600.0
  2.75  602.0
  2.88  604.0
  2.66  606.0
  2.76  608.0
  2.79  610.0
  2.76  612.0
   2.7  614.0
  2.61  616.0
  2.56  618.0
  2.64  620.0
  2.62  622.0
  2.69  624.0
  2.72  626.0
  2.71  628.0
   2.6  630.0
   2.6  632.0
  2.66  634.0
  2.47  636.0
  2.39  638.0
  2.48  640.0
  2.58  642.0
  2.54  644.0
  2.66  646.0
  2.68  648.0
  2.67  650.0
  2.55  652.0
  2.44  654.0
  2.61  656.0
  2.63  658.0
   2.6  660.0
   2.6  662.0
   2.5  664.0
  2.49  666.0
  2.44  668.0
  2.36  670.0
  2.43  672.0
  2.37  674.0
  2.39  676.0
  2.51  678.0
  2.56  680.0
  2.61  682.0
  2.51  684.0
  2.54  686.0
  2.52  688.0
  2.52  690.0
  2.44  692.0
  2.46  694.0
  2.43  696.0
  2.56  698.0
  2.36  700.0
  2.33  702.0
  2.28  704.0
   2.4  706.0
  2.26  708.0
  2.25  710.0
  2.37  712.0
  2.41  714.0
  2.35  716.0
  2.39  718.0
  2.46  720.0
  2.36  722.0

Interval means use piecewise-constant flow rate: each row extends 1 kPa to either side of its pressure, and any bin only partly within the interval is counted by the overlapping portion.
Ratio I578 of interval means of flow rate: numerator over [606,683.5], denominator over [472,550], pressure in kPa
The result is 0.7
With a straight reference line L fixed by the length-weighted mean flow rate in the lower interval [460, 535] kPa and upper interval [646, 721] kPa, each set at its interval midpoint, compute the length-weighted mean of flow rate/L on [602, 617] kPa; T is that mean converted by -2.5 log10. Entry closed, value 0.07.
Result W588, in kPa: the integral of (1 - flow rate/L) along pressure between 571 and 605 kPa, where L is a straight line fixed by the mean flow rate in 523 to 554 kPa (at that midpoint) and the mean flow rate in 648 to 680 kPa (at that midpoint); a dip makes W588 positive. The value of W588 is -2.8 kPa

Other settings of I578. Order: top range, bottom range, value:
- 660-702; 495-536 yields 0.75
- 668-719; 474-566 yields 0.72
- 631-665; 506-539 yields 0.78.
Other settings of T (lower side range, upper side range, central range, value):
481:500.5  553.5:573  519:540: 0.05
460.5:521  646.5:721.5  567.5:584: -0.12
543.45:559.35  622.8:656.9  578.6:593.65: -0.11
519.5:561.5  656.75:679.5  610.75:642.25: 0.05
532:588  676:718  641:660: 0.05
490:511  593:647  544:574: -0.07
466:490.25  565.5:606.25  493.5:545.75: 0.11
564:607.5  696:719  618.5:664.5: 0.09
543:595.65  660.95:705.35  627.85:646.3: 0.10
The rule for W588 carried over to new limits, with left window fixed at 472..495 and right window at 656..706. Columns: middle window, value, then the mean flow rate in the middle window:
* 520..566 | 2.49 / 3.22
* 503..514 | 0.67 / 3.41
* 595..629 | 2.40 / 2.73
